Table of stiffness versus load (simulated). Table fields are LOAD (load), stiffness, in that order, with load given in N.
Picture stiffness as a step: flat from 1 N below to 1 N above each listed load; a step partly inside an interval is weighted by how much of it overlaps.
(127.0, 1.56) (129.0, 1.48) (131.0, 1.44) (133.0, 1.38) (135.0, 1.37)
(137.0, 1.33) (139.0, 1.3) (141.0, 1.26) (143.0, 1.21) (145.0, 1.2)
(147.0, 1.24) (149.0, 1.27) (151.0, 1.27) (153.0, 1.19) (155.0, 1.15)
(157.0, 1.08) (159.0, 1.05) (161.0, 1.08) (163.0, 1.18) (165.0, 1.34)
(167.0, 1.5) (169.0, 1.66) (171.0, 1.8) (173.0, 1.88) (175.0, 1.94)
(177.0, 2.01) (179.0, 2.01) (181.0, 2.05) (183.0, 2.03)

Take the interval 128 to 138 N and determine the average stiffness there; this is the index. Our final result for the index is 1.4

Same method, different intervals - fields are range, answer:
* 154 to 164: 1.11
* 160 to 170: 1.35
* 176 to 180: 2.01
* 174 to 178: 1.97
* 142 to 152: 1.24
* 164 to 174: 1.64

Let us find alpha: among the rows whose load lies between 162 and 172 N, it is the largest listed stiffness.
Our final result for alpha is 1.8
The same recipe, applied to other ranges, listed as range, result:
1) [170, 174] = 1.88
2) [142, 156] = 1.27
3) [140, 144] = 1.26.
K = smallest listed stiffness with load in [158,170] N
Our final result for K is 1.05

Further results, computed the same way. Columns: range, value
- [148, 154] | 1.19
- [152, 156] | 1.15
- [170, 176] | 1.8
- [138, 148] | 1.2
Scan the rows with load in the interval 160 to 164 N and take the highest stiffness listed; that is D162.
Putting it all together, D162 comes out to 1.18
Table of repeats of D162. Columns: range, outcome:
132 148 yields 1.38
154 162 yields 1.15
